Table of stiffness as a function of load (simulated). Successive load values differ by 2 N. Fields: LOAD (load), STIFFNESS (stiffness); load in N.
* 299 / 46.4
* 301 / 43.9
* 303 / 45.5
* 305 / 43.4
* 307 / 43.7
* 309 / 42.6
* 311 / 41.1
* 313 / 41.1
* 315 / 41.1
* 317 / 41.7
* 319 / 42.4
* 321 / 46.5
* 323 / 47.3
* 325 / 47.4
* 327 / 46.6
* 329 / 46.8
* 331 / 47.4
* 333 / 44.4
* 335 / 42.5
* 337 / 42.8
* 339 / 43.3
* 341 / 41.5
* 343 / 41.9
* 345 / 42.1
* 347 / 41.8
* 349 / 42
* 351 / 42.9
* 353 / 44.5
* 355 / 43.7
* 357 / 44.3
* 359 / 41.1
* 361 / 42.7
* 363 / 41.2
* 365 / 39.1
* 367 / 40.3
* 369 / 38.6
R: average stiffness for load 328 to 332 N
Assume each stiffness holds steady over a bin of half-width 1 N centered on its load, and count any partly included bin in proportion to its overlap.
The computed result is 47.1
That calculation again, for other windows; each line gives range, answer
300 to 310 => 43.8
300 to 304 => 44.7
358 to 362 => 41.9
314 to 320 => 41.7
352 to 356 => 44.1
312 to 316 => 41.1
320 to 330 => 46.9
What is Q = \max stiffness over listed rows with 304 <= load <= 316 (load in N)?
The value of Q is 43.7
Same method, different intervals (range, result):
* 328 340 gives 47.4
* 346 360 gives 44.5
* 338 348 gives 43.3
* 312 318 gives 41.7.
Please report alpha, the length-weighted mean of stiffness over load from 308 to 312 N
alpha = 41.9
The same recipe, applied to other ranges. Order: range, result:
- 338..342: 42.4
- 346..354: 42.8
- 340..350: 41.9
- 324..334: 46.5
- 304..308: 43.5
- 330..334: 45.9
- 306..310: 43.2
